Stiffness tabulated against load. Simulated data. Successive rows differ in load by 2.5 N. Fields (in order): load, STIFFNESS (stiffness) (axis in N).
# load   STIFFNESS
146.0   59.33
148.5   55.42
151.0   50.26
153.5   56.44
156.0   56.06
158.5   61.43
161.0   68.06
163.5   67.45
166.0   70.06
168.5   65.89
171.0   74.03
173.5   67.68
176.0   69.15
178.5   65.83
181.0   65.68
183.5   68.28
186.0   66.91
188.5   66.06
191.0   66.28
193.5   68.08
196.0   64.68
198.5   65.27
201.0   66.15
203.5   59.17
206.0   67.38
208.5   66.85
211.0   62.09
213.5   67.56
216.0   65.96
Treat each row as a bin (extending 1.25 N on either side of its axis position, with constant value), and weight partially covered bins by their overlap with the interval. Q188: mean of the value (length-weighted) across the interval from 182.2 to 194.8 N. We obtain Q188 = 67.1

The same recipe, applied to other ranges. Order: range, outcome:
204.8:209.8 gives 67.1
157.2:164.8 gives 65.6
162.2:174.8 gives 69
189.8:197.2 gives 66.4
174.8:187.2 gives 67.2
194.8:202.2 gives 65.4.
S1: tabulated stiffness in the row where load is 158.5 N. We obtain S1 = 61.43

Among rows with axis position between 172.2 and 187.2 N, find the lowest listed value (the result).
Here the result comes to 65.68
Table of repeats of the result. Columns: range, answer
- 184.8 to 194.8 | 66.06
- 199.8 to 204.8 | 59.17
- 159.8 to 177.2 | 65.89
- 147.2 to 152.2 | 50.26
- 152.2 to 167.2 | 56.06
